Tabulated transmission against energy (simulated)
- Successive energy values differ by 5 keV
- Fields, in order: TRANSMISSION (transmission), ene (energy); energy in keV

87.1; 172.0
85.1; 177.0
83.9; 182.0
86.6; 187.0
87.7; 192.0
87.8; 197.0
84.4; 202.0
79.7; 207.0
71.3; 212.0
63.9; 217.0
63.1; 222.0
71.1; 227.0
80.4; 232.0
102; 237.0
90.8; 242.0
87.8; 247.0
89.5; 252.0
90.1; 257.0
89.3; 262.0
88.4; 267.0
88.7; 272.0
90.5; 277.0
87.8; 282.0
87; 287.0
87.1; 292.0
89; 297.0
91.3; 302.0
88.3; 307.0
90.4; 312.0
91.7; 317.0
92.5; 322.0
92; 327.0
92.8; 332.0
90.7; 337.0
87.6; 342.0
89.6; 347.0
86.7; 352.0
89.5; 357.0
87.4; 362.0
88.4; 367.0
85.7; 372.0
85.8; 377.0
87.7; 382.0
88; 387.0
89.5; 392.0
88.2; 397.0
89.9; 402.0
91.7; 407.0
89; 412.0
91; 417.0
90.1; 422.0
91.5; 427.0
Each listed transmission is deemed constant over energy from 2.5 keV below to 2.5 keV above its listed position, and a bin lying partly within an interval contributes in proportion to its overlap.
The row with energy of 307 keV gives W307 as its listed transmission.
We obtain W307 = 88.3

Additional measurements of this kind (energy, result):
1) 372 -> 85.7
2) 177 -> 85.1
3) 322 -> 92.5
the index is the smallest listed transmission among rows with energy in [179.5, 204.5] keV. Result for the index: 83.9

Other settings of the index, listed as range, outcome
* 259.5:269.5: 88.4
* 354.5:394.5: 85.7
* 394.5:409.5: 88.2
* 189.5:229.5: 63.1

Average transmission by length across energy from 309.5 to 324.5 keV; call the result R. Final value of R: 91.5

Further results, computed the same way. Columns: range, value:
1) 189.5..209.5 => 84.9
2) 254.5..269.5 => 89.3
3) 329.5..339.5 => 91.8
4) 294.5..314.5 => 89.8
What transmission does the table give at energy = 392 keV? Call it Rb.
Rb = 89.5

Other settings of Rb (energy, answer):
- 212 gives 71.3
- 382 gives 87.7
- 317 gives 91.7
